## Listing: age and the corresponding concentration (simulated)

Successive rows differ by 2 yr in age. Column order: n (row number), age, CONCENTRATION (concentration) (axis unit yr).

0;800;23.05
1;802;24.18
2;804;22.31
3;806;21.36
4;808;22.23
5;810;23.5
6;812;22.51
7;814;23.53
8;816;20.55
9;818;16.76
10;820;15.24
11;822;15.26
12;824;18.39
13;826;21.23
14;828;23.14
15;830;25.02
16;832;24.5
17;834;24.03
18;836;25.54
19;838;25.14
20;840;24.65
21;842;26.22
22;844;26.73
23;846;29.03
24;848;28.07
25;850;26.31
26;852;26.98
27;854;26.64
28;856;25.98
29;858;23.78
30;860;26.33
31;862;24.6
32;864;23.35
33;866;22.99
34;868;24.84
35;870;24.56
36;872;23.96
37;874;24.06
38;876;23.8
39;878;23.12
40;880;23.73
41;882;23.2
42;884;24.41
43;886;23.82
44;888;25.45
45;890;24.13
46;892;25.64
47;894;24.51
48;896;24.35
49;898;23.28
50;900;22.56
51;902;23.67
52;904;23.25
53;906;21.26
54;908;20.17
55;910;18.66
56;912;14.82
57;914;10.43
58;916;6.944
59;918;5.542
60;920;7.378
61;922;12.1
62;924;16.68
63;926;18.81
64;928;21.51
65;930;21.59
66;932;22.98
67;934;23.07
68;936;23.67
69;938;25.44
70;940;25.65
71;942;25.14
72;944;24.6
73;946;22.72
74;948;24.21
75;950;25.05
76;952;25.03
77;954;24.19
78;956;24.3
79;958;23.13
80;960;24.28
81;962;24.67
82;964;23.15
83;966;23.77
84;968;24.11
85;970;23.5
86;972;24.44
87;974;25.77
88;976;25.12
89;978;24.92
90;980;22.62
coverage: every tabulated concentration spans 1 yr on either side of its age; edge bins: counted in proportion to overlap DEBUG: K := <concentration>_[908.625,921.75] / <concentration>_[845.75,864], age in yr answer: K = 0.42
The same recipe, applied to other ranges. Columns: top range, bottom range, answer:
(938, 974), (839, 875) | 0.95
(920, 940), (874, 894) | 0.84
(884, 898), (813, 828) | 1.29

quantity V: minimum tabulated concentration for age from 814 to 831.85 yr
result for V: 15.24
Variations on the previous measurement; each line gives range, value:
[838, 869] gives 22.99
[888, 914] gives 10.43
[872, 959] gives 5.542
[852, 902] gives 22.56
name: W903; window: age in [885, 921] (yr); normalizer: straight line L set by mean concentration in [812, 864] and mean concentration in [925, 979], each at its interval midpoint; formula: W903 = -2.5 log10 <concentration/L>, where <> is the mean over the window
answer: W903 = 0.233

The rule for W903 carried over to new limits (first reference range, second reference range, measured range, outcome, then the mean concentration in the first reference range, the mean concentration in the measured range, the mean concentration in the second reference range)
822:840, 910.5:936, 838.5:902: -0.25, 23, 24.9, 15.6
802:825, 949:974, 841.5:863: -0.23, 20.3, 26.4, 24.2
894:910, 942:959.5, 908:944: 0.29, 22.5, 17.9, 24.2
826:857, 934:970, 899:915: 0.27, 25.7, 19.4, 24.2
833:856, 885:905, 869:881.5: 0.05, 26.3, 23.8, 24.1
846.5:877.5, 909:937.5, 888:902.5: -0.19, 25.1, 24.1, 16.2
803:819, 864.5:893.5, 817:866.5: -0.05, 21.6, 23.8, 24.1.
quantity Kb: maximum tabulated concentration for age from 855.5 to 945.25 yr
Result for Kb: 26.33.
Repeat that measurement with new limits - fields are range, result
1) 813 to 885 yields 29.03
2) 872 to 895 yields 25.64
